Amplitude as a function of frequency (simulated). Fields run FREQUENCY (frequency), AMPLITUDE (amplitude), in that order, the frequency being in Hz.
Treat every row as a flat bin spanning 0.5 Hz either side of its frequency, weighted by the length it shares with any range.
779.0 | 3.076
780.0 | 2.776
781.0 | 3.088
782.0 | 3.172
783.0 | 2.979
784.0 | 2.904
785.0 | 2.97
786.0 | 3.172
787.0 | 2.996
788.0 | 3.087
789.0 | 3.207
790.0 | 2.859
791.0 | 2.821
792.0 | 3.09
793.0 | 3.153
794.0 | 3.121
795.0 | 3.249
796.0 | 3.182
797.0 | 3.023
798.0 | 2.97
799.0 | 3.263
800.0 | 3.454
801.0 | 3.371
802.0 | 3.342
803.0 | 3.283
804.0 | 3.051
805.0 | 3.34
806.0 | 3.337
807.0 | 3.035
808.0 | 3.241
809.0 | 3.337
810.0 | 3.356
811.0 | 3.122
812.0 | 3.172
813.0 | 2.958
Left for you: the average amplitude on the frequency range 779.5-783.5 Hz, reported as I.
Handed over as 3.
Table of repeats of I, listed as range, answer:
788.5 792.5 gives 2.99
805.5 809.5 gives 3.24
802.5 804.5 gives 3.17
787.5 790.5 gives 3.05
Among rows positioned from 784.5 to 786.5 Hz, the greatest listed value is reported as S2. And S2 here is 3.172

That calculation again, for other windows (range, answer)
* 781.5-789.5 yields 3.207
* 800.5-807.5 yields 3.371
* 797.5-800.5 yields 3.454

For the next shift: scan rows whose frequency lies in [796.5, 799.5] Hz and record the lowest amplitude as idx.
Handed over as 2.97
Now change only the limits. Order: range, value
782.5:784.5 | 2.904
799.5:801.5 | 3.371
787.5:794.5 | 2.821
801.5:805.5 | 3.051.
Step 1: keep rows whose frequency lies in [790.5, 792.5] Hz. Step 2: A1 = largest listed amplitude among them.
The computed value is 3.09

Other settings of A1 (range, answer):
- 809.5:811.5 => 3.356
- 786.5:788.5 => 3.087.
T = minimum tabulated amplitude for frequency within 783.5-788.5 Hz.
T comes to 2.904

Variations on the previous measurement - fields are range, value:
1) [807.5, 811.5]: 3.122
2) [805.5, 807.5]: 3.035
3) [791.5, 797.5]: 3.023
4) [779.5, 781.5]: 2.776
